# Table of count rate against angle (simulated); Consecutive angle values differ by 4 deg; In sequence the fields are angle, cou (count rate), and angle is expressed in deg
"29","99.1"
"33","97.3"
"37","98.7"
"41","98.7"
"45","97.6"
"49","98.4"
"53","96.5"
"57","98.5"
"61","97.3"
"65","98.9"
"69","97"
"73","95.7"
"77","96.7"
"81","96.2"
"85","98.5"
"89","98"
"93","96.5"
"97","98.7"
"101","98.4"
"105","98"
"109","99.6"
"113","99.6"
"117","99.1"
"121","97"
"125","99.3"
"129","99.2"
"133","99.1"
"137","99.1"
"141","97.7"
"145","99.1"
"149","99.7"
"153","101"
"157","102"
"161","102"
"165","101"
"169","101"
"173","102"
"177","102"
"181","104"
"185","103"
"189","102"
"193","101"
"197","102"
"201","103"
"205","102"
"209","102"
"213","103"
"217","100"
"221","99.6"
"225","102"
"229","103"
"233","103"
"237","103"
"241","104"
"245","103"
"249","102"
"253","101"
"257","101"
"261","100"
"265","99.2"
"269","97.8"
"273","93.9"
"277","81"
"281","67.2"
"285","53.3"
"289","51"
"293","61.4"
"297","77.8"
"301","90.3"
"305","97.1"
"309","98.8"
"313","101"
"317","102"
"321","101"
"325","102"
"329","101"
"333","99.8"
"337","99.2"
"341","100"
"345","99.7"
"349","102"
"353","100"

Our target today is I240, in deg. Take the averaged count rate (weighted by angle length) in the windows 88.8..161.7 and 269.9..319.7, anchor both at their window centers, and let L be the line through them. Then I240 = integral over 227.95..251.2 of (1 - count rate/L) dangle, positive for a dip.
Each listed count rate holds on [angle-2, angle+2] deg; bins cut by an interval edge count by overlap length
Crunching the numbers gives -4.1 deg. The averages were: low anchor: 99.1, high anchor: 81.9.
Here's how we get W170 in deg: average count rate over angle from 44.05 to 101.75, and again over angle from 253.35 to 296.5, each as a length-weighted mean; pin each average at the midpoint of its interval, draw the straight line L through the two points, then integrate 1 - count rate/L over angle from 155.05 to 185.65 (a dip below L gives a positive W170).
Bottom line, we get -4.2 deg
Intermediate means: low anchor 97.5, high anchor 81.3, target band 102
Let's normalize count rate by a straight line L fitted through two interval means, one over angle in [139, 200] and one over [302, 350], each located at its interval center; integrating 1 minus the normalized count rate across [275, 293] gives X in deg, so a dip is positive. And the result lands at 6.7 deg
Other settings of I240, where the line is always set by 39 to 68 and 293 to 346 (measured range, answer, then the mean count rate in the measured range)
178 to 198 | -1.1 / 102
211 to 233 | -1.1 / 102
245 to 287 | 2.8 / 90.3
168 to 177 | -0.4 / 102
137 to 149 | -0.2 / 98.7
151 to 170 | -0.8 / 101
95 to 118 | -0.3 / 98.9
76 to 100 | 0.1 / 97.5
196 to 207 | -0.6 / 102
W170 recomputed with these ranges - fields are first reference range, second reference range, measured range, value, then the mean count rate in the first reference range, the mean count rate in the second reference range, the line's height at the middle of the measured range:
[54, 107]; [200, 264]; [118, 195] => -0.6 deg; 97.5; 102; 99.7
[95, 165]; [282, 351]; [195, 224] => -1.9 deg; 99.4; 90.1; 95.4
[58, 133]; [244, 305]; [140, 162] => -1.4 deg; 98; 85.4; 94.1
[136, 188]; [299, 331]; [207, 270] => -0.9 deg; 101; 99.2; 100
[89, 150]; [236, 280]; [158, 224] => -2.4 deg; 98.6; 97.9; 98.3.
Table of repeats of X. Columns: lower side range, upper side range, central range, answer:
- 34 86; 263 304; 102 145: -3.2 deg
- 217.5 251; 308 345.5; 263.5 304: 9.5 deg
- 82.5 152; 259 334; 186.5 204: -1.5 deg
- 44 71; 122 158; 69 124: 0.4 deg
